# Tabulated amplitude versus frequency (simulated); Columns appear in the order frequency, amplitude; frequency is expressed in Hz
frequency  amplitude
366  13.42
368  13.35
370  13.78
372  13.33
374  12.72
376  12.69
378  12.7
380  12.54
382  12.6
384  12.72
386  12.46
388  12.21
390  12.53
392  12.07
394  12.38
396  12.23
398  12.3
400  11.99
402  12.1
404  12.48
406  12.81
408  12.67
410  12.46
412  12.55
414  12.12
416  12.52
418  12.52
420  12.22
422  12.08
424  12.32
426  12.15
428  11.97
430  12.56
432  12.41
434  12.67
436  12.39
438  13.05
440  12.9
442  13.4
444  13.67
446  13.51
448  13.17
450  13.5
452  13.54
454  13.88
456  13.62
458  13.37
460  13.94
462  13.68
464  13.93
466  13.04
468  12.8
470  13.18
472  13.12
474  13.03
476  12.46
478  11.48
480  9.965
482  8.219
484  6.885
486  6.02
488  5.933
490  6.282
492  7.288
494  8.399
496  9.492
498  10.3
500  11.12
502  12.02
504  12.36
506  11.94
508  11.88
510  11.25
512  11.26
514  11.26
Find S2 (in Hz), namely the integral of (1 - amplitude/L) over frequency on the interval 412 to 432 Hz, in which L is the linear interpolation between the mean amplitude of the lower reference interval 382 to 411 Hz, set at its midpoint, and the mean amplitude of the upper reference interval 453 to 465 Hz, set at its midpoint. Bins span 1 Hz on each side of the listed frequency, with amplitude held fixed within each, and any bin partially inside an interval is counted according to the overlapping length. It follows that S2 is 1.0 Hz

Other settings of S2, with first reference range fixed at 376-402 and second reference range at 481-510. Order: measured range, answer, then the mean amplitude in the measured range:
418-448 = -4.4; 12.7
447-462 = -4.5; 13.6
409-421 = -0.8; 12.4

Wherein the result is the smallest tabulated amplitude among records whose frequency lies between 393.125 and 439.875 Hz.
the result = 11.97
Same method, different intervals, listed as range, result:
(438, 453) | 12.9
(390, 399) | 12.07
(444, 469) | 12.8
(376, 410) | 11.99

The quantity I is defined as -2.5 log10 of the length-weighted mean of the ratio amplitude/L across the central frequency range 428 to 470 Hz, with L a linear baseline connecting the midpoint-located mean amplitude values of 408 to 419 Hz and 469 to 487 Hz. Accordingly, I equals -0.17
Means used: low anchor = 12.5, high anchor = 10.5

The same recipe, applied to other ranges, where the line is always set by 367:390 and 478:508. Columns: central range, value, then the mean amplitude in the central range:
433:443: -0.18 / 12.9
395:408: -0.02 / 12.3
